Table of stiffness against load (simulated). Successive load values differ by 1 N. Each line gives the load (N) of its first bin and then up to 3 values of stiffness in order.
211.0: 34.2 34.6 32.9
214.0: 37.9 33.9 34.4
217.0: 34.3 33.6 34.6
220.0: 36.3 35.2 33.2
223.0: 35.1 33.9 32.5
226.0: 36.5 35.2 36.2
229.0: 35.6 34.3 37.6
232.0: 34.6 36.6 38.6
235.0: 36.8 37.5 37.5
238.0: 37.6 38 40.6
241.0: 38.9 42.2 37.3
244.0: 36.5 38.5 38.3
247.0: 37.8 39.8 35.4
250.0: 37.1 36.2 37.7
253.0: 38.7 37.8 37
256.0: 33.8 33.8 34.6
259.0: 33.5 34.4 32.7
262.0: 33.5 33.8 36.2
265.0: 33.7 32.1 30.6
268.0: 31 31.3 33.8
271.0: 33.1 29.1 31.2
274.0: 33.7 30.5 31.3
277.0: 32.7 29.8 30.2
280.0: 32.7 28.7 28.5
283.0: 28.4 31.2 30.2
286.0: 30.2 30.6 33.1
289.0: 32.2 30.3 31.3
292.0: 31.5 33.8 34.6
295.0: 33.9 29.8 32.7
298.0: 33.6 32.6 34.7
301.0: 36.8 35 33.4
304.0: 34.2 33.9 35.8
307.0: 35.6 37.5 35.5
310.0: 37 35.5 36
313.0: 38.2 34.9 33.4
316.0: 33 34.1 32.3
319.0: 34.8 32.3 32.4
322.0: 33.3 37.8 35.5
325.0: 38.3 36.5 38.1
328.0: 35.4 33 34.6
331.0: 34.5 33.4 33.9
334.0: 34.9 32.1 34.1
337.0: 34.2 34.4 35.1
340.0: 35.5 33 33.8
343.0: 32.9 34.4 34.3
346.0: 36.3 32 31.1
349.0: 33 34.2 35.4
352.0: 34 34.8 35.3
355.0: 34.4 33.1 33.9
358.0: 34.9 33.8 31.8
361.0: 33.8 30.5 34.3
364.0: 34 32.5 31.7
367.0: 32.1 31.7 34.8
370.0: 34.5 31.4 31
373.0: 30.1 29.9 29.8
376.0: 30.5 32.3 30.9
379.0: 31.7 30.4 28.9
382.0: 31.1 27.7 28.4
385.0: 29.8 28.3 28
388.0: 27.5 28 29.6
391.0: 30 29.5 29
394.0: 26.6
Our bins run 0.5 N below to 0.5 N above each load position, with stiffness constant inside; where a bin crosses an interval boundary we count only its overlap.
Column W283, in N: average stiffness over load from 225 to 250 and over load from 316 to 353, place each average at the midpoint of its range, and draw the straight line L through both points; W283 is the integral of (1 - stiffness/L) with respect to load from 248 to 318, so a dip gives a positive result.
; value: 4.8 N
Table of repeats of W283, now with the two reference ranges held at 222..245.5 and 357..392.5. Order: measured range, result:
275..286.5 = 1.5 N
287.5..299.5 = 0.7 N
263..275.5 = 1.1 N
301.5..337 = -1.6 N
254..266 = 0.5 N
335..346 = -0.6 N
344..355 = -0.7 N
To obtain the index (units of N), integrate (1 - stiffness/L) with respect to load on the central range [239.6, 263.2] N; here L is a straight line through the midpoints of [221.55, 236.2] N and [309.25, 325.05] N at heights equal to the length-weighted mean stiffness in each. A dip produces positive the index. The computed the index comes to -0.9 N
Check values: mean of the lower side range 35.6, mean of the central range 36.7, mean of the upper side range 34.8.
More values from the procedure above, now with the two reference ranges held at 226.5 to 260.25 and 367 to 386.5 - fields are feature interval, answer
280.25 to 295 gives 1.57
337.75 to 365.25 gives -1.64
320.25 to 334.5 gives -0.87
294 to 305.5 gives 0.20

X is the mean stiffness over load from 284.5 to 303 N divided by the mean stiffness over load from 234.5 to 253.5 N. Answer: 0.86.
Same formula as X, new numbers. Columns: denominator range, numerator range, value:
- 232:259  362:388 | 0.83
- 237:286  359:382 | 0.93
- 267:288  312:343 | 1.12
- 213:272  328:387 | 0.92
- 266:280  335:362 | 1.08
